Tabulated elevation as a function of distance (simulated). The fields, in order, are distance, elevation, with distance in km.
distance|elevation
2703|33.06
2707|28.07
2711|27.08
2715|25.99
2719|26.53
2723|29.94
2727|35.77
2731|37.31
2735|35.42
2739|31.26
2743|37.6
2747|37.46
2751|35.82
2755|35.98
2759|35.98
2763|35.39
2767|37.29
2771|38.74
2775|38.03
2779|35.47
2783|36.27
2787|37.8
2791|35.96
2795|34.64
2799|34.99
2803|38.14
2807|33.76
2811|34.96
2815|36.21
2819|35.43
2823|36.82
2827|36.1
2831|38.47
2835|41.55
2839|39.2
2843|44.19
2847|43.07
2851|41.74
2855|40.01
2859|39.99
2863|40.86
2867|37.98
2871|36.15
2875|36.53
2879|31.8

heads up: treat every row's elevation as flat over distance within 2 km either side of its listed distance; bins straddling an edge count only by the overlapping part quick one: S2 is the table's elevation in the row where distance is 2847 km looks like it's 43.07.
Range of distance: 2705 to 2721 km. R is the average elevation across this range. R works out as 26.9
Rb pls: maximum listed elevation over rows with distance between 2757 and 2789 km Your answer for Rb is 38.74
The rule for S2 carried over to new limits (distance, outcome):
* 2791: 35.96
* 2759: 35.98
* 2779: 35.47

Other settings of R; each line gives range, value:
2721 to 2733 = 34.3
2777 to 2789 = 36.5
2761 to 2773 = 37.1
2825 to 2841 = 38.8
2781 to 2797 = 36.2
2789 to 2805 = 35.9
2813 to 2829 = 36.1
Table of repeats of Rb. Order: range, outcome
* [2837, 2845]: 44.19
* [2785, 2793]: 37.8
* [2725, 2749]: 37.6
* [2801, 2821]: 38.14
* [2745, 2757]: 37.46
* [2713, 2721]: 26.53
